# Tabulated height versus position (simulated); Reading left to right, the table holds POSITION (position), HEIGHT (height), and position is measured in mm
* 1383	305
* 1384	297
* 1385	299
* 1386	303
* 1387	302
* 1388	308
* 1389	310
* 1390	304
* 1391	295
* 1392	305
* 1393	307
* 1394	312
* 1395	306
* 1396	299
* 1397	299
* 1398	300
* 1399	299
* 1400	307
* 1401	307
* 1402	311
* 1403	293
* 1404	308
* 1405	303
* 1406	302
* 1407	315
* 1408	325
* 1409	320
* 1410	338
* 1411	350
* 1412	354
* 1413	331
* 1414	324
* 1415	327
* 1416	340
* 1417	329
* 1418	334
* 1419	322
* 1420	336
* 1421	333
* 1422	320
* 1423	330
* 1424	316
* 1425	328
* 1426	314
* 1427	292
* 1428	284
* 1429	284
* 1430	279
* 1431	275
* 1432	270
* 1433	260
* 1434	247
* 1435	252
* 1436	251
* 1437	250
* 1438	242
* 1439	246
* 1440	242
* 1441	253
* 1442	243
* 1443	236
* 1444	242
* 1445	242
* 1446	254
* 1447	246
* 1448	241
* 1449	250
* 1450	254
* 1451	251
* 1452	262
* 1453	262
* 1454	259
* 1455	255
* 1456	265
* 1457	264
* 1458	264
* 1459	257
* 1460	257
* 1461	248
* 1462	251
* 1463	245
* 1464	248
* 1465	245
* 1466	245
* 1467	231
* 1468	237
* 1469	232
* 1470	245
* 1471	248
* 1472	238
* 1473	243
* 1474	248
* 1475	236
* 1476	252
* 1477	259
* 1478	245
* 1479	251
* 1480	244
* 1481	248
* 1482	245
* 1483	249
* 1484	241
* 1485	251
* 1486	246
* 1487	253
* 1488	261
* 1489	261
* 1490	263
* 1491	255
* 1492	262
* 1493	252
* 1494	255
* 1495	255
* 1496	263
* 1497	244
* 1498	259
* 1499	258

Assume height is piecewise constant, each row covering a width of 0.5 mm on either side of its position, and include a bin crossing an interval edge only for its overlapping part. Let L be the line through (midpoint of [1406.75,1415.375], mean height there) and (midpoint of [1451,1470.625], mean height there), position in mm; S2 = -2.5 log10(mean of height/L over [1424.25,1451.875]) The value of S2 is 0.11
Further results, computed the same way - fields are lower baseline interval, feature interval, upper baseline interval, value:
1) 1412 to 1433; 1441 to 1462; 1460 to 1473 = 0.058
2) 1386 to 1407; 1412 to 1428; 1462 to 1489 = -0.134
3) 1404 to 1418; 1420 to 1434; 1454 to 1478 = 0.023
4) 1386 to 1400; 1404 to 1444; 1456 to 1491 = -0.051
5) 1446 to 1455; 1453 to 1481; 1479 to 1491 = 0.015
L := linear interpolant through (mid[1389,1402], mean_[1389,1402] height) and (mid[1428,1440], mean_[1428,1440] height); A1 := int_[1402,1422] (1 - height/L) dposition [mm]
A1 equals -2.8 mm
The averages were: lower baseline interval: 304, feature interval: 325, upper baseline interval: 260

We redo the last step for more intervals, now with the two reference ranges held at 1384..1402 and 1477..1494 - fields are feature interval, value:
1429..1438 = 0.65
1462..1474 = 0.90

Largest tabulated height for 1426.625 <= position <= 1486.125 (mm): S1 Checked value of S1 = 292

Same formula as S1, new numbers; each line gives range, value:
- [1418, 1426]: 336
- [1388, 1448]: 354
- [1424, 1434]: 328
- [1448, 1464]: 265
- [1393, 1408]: 325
